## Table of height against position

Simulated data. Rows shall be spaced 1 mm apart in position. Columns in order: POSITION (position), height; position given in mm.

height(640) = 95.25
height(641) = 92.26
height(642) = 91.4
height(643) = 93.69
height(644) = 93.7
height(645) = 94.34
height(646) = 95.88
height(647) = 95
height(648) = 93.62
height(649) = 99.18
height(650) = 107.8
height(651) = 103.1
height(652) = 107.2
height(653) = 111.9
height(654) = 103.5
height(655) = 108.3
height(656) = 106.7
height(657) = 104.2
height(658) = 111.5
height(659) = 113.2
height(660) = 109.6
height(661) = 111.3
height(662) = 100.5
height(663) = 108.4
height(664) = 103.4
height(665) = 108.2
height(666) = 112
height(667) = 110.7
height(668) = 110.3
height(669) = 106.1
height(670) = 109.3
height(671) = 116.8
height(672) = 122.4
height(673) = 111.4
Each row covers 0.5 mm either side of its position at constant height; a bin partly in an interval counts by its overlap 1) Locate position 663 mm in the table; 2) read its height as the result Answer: 108.4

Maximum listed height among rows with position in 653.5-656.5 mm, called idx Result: 108.3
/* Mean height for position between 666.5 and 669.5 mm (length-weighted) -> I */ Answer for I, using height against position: 109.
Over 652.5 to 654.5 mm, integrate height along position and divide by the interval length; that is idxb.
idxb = 108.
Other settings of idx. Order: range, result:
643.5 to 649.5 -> 99.18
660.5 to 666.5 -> 112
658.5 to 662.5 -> 113.2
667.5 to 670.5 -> 110.3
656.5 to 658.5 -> 111.5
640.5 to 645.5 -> 94.34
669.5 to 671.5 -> 116.8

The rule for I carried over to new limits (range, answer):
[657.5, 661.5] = 111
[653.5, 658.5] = 107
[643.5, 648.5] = 94.5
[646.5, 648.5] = 94.3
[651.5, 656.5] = 108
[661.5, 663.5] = 104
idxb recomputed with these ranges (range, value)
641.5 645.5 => 93.3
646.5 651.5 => 99.7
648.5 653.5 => 106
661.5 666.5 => 106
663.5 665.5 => 106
